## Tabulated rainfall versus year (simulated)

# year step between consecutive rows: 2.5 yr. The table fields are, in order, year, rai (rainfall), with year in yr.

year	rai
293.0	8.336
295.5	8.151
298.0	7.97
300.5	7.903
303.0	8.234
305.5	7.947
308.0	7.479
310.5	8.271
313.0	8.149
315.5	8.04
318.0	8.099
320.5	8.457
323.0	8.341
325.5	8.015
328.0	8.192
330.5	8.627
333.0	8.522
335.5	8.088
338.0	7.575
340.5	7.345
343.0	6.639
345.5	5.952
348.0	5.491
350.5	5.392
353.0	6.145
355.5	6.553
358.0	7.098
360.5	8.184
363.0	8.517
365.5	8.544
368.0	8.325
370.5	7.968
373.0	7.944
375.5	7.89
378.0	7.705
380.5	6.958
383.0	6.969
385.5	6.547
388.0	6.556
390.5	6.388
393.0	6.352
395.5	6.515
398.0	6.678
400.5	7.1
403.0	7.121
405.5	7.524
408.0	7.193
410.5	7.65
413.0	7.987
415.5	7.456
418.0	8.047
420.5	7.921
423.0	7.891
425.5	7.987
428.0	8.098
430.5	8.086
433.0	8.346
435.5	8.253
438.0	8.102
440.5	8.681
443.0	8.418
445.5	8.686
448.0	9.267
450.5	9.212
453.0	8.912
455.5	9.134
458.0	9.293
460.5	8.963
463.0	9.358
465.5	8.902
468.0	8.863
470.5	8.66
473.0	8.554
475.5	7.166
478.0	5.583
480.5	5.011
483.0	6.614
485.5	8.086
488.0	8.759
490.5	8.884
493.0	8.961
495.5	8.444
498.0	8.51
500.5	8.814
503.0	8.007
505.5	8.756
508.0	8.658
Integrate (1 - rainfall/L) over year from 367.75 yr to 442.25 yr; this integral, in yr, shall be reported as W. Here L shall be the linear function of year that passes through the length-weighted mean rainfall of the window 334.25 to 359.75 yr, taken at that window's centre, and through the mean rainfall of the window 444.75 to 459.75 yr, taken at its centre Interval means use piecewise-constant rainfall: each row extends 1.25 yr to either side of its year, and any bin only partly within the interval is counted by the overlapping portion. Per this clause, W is 4.23 yr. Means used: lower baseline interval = 6.66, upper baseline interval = 9.09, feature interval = 7.54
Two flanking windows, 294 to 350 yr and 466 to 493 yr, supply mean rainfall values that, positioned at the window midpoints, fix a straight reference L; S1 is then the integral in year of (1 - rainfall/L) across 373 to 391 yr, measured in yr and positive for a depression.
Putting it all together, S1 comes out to 1.5 yr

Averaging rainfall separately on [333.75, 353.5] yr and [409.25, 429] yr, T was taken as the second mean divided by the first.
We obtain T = 1.19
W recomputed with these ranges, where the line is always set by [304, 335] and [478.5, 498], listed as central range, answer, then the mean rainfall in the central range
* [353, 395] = 3.6 yr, 7.35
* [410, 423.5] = 0.2 yr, 7.83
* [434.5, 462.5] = -3.4 yr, 8.83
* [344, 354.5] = 3.0 yr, 5.79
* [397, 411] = 1.4 yr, 7.2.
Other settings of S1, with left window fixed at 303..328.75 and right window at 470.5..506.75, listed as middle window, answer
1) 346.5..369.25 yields 2.62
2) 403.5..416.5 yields 0.73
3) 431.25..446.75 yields -0.87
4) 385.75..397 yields 2.17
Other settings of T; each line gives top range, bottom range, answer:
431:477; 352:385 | 1.14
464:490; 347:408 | 1.08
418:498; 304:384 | 1.09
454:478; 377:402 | 1.27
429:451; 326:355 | 1.20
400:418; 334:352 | 1.12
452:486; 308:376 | 1.06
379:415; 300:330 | 0.86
